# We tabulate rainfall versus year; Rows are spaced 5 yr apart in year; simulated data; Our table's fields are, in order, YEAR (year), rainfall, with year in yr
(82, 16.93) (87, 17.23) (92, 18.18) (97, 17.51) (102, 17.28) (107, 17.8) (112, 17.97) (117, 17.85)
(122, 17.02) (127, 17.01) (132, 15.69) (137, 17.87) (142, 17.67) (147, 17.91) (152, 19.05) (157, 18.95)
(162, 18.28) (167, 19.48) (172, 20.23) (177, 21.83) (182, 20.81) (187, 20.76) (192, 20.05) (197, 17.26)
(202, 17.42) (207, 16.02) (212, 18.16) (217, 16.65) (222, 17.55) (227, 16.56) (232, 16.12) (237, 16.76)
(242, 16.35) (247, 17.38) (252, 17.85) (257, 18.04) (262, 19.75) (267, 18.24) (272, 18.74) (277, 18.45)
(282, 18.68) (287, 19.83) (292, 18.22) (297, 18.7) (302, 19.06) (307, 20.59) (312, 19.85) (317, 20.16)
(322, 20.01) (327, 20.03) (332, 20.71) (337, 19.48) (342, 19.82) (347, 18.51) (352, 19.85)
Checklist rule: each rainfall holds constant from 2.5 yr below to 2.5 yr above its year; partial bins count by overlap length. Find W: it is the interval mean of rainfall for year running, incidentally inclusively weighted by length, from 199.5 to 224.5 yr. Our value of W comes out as 17.2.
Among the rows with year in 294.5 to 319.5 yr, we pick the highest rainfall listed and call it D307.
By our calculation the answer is 20.59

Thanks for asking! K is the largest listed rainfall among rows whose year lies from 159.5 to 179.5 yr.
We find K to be 21.83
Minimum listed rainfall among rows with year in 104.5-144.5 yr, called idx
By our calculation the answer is 15.69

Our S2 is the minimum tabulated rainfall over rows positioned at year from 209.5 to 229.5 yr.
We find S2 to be 16.56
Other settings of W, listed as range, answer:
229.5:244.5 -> 16.4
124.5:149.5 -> 17.2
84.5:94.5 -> 17.7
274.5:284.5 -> 18.6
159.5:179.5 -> 20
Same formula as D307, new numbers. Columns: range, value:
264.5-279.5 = 18.74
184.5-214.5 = 20.76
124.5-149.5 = 17.91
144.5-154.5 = 19.05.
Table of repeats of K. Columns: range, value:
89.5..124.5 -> 18.18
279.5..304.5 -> 19.83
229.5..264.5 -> 19.75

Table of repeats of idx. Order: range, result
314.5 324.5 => 20.01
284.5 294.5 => 18.22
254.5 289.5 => 18.04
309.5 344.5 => 19.48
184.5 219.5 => 16.02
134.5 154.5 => 17.67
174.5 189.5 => 20.76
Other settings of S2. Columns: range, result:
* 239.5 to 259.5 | 16.35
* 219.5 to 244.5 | 16.12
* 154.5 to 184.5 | 18.28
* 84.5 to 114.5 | 17.23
